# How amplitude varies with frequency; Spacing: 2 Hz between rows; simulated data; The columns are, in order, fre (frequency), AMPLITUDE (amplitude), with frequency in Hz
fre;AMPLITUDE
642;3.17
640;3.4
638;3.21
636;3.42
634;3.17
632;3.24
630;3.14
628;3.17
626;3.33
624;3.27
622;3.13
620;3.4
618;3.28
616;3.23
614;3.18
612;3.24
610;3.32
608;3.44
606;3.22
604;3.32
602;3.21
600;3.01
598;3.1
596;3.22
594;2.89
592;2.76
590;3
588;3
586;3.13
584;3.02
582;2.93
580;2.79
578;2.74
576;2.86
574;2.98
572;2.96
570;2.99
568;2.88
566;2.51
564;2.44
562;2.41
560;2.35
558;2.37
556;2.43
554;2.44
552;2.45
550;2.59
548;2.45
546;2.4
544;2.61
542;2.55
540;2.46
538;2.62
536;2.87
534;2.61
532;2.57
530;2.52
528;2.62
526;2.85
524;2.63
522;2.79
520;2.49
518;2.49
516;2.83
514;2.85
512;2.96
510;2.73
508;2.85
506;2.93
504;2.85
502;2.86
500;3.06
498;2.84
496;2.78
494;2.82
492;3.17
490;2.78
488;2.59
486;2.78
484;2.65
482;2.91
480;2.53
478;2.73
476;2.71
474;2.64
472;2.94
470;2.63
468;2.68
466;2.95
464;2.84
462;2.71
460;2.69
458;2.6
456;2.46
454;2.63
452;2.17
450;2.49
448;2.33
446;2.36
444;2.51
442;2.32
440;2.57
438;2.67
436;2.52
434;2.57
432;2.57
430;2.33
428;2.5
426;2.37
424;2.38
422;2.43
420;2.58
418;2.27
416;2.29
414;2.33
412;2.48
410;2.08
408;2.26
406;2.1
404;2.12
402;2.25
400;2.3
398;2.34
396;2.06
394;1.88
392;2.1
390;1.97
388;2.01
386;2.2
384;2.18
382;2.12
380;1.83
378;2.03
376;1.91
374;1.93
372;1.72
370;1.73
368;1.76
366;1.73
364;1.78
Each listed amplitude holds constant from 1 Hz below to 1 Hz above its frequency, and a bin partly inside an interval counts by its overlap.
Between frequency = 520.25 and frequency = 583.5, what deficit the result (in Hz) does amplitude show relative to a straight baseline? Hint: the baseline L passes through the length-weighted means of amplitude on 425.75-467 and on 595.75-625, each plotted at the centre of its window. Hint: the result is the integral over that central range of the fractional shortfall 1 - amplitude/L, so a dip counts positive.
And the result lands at 7.44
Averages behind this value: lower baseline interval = 2.53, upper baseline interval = 3.24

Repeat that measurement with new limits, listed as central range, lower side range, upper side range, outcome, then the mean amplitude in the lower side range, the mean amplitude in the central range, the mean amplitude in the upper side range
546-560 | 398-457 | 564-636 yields 2.2 Hz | 2.39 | 2.44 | 3.08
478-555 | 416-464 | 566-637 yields 1.9 Hz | 2.48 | 2.71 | 3.1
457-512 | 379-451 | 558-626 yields -4.6 Hz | 2.3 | 2.79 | 3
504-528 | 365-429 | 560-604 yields -1.3 Hz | 2.13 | 2.76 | 2.89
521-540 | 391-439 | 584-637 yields 1.1 Hz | 2.32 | 2.66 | 3.18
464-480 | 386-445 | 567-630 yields -1.2 Hz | 2.31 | 2.75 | 3.1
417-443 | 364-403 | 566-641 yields -2.7 Hz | 2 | 2.47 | 3.12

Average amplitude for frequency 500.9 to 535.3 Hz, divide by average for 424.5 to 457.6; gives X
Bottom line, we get 1.1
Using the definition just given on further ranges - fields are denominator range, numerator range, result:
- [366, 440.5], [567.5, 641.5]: 1.42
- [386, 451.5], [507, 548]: 1.15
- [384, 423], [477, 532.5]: 1.25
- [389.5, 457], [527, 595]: 1.14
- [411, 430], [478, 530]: 1.16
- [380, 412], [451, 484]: 1.25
